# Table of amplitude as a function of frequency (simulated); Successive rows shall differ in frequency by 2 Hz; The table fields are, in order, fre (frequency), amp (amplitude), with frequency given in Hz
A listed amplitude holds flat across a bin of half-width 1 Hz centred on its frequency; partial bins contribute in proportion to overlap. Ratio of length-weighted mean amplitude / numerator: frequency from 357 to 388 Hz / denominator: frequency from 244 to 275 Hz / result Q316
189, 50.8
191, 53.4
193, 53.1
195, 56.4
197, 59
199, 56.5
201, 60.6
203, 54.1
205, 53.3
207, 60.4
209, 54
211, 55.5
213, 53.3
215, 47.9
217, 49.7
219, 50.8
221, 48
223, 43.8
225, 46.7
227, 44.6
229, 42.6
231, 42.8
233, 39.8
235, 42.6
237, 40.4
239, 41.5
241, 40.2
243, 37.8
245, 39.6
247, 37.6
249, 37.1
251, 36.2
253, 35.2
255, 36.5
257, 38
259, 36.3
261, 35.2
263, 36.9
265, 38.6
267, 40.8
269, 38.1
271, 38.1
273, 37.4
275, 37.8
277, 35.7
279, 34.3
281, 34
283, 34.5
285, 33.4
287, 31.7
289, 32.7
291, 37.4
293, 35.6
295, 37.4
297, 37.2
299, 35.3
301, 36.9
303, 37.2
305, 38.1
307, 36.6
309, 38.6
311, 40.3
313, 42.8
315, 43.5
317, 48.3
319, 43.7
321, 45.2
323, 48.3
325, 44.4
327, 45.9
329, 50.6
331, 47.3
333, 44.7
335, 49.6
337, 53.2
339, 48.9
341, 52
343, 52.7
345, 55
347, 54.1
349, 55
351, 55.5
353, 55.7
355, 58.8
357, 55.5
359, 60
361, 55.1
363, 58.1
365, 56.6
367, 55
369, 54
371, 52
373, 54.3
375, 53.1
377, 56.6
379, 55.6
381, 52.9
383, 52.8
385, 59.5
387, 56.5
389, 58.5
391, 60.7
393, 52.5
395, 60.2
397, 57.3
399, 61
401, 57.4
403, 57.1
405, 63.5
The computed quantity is 1.5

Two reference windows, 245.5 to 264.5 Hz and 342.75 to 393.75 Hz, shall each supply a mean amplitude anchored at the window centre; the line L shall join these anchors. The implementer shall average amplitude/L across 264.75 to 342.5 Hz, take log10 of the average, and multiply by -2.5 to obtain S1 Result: 0.11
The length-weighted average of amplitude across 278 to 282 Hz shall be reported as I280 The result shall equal 34.1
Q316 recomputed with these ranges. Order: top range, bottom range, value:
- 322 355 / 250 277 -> 1.37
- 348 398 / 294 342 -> 1.29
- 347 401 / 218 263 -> 1.39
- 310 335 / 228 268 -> 1.18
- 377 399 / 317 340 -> 1.20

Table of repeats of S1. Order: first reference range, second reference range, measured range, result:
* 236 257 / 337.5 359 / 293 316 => 0.232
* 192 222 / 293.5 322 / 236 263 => 0.265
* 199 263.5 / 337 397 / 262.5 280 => 0.261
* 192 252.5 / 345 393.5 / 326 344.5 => 0.090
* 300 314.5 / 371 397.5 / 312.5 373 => -0.106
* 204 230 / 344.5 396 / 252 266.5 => 0.368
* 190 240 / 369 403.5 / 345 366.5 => -0.023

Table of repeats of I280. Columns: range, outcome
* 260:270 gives 37.9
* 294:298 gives 37.3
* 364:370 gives 55.2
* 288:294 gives 35.2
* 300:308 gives 37.2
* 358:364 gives 57.7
